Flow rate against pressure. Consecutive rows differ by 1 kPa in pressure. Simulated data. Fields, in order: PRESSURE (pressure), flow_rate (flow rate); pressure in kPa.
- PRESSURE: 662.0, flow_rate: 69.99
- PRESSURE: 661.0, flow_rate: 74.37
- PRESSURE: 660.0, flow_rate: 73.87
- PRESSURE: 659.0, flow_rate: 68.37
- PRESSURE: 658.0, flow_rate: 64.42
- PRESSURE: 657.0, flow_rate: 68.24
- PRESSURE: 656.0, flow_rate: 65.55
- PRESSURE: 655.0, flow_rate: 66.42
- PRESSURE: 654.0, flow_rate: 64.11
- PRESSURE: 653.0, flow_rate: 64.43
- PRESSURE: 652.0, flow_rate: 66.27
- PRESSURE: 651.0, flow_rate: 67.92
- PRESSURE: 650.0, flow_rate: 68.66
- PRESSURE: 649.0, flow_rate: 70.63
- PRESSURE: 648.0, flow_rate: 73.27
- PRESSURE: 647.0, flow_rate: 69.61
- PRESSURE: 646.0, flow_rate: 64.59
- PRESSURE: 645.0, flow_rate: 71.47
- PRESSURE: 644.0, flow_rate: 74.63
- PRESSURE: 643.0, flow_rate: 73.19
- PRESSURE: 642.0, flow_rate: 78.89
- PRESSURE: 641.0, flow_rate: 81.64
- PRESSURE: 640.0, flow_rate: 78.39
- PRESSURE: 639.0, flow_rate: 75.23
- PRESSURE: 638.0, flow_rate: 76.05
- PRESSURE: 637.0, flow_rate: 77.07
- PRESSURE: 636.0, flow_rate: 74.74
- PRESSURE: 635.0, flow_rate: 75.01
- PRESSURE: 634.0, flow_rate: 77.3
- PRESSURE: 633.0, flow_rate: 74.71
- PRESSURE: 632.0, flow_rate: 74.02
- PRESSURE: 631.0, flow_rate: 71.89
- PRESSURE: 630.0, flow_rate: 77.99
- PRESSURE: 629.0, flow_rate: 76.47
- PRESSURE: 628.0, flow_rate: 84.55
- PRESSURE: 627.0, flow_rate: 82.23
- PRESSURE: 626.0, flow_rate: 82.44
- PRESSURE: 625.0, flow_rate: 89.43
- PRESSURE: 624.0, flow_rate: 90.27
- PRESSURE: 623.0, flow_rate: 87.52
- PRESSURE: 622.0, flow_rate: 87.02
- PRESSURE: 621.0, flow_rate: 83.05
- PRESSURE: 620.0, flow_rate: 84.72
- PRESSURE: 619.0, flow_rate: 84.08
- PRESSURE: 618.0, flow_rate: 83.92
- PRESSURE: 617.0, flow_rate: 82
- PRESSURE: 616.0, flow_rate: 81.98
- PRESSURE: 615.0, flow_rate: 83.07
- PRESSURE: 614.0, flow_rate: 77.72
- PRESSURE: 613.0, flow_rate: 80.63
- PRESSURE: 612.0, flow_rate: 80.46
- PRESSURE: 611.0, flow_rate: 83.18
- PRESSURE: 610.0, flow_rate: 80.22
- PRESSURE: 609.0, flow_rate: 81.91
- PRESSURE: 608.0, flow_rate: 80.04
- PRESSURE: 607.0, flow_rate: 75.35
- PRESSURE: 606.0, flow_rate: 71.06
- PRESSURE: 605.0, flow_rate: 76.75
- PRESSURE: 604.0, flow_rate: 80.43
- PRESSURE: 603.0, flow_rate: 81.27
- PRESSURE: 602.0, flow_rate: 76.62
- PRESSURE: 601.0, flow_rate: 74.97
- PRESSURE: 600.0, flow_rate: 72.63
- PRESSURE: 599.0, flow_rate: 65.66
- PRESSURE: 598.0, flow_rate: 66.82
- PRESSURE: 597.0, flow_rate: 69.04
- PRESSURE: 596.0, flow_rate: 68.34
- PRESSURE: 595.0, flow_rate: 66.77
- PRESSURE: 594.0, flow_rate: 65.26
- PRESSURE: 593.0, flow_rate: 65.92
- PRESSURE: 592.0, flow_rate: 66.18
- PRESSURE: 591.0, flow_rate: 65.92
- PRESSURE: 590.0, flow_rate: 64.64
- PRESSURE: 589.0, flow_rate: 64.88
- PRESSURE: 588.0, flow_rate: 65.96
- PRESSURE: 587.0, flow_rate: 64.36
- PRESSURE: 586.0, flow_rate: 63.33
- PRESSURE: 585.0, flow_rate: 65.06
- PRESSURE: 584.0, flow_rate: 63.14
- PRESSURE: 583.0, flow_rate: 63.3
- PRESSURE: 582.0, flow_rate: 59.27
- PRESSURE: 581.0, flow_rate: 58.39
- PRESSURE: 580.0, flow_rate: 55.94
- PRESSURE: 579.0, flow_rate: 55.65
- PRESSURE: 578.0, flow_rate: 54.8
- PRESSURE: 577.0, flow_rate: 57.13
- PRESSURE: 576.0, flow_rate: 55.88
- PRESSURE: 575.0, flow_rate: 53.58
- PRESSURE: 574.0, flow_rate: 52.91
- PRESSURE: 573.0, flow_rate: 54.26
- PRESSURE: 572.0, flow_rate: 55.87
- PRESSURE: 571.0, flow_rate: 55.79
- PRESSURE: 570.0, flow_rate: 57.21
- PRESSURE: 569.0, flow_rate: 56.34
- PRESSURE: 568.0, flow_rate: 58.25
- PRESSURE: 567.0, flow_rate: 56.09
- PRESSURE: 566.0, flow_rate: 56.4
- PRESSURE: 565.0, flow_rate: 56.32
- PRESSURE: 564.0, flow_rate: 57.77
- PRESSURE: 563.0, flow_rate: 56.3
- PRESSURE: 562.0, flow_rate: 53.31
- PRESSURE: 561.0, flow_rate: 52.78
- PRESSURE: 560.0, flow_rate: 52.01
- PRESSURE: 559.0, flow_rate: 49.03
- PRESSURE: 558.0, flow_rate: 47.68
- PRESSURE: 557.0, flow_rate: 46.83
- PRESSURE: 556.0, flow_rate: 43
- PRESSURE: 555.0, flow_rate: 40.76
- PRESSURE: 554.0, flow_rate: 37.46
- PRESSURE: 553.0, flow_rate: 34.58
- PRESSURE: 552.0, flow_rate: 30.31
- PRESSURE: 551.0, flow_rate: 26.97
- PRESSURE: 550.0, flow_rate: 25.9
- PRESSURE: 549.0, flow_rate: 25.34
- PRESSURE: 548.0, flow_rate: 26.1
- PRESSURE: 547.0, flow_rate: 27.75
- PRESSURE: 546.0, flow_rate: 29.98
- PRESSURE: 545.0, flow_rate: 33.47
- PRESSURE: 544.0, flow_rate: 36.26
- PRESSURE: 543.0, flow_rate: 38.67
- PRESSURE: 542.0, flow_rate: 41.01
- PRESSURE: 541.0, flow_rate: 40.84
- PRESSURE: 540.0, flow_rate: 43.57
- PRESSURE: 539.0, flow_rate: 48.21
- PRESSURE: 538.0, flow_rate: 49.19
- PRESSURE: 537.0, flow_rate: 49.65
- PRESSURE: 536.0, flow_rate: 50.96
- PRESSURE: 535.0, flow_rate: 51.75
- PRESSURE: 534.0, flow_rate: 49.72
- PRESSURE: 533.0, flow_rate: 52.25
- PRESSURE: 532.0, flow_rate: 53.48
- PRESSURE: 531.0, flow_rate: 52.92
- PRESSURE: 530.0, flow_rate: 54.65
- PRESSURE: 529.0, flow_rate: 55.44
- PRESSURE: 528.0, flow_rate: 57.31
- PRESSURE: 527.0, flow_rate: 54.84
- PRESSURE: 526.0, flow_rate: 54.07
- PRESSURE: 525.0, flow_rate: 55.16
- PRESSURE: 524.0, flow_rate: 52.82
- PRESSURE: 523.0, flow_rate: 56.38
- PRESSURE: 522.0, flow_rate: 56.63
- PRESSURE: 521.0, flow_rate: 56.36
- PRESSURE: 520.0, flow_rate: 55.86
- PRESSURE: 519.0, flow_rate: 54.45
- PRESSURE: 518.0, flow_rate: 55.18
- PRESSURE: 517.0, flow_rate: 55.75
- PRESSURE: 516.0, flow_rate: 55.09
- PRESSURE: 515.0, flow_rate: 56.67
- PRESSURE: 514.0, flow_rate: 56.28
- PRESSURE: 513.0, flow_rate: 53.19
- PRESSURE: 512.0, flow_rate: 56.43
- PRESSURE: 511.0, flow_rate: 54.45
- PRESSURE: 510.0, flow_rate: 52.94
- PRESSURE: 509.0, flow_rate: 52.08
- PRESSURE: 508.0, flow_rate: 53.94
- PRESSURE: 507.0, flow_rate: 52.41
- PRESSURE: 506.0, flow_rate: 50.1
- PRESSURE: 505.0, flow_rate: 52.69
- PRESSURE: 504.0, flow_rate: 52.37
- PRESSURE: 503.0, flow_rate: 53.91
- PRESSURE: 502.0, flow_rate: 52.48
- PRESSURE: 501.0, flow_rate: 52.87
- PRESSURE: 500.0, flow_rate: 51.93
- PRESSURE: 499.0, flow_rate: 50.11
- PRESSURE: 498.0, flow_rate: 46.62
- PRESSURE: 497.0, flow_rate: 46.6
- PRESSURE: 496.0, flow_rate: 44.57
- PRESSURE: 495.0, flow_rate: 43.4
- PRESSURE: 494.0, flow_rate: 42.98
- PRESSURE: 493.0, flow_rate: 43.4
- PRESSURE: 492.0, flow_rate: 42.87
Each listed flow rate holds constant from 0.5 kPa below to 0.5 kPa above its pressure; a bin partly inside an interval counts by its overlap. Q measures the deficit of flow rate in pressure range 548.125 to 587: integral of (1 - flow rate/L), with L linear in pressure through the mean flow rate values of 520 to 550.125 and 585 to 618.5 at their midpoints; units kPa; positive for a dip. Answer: 5.8 kPa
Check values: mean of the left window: 46.4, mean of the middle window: 51.1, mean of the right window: 73.4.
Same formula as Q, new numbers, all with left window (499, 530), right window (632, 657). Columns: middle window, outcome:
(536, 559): 8.1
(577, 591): 0.5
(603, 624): -4.2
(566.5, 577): 1.1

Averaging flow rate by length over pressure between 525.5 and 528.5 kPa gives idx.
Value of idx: 55.4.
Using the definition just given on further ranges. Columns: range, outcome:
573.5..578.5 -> 54.9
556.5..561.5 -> 49.7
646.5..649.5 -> 71.2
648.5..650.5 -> 69.6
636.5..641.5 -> 77.7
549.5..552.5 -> 27.7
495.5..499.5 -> 47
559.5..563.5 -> 53.6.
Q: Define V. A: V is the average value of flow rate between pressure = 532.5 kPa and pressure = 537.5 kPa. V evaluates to 50.9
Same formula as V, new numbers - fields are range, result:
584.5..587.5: 64.2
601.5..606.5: 77.2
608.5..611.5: 81.8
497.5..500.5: 49.6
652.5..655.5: 65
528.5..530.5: 55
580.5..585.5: 61.8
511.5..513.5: 54.8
